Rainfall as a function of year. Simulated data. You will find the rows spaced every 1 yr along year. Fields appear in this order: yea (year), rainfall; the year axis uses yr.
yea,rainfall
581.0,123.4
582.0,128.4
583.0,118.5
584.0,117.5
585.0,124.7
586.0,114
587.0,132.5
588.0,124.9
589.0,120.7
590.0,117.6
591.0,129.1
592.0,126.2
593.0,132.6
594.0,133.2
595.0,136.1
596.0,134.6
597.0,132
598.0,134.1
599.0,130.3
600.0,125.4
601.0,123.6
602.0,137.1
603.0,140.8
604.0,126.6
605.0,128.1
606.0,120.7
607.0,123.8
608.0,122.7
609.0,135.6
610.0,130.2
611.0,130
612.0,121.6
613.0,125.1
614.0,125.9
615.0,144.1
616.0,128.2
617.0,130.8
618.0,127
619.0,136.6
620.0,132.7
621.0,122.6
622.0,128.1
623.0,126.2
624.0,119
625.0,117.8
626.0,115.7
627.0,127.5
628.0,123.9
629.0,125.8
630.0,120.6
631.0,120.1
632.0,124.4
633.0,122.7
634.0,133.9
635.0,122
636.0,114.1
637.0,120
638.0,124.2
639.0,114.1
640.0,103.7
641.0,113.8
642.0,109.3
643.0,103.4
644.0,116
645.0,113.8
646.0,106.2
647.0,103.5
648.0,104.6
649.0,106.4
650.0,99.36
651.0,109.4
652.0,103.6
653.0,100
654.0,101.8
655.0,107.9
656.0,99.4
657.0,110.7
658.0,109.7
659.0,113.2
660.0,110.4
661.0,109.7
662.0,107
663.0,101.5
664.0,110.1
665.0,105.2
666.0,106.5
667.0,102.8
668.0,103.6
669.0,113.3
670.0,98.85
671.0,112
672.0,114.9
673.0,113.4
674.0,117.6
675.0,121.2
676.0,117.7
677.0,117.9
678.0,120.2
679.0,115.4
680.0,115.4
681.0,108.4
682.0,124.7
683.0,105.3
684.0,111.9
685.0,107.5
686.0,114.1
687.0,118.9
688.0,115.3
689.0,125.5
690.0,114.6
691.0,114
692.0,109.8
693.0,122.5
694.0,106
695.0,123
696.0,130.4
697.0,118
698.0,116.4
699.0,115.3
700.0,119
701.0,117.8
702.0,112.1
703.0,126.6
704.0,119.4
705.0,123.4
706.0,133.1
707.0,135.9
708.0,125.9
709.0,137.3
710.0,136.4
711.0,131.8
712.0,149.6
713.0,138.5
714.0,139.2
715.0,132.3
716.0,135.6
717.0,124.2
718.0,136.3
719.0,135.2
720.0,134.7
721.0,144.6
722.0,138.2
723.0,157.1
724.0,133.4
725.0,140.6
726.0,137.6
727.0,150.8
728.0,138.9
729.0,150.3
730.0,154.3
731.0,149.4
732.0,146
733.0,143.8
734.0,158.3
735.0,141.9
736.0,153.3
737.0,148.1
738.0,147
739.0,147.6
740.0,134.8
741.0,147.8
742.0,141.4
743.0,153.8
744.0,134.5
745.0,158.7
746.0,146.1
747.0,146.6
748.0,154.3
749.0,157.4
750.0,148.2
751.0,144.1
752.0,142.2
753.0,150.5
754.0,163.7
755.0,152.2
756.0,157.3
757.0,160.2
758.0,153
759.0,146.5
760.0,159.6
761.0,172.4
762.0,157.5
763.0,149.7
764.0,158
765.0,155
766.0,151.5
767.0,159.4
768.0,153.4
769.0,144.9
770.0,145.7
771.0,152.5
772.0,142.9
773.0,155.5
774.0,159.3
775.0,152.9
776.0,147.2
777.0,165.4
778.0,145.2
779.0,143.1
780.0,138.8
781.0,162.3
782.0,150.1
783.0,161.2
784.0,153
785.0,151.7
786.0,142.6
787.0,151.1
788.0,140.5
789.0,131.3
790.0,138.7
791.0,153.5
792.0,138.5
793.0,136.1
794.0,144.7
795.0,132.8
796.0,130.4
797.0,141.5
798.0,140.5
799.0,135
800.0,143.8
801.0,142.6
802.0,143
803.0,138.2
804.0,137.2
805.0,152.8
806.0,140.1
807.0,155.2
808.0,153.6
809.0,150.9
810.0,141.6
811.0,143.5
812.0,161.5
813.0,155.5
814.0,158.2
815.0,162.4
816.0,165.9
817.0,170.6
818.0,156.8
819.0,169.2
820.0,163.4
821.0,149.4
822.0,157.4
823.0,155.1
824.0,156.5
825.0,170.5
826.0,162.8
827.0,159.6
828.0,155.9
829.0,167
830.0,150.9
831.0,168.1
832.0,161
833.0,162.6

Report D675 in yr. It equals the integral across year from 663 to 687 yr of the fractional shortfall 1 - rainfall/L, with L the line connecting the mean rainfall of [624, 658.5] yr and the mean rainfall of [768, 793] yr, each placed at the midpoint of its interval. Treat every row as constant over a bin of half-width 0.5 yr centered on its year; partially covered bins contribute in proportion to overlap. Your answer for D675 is 1.9 yr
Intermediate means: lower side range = 113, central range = 112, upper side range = 149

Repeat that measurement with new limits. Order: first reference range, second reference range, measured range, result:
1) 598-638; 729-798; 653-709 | 9.01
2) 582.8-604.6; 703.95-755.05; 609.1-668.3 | 7.36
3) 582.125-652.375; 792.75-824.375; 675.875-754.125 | 1.96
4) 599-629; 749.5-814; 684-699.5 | 2.35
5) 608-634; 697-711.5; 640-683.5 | 5.65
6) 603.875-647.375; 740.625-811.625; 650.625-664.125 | 2.24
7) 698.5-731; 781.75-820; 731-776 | -3.31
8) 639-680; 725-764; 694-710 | 0.76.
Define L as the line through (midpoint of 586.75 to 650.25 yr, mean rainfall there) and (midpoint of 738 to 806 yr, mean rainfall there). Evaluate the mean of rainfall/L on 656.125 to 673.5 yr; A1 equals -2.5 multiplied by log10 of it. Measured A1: 0.21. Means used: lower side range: 124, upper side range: 148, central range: 108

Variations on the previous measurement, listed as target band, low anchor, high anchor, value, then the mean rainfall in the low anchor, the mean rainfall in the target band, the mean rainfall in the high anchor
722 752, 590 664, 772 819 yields -0.06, 120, 147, 148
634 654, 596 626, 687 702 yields 0.13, 128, 110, 118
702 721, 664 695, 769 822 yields -0.08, 113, 133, 149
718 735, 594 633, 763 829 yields -0.02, 128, 144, 151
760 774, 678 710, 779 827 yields -0.11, 119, 154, 150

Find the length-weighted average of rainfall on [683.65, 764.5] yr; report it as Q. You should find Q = 138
